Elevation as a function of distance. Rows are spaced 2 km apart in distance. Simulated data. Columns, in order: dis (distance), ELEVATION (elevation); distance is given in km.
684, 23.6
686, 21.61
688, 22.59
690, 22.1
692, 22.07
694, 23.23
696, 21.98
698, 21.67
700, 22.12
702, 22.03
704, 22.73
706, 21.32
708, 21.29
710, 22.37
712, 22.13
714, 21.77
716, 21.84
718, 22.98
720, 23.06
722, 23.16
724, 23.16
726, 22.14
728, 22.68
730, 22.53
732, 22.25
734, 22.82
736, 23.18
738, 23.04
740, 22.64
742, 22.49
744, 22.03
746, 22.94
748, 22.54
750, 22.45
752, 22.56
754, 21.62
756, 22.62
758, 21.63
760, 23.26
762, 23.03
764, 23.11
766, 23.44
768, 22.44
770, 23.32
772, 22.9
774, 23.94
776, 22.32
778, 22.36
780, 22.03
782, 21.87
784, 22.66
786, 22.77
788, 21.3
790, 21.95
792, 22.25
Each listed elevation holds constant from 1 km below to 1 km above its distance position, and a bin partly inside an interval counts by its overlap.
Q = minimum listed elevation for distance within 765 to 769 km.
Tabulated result 22.44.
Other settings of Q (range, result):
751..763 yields 21.62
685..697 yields 21.61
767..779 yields 22.32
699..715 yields 21.29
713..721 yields 21.77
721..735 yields 22.14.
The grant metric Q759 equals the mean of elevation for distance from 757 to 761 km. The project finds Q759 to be 22.4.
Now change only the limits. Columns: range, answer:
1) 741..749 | 22.5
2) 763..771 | 23.1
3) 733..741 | 22.9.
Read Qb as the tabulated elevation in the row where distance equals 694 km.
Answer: 23.23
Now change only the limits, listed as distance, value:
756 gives 22.62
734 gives 22.82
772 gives 22.9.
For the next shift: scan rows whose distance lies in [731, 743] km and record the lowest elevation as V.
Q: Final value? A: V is 22.25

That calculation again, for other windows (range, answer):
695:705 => 21.67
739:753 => 22.03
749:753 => 22.45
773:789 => 21.3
